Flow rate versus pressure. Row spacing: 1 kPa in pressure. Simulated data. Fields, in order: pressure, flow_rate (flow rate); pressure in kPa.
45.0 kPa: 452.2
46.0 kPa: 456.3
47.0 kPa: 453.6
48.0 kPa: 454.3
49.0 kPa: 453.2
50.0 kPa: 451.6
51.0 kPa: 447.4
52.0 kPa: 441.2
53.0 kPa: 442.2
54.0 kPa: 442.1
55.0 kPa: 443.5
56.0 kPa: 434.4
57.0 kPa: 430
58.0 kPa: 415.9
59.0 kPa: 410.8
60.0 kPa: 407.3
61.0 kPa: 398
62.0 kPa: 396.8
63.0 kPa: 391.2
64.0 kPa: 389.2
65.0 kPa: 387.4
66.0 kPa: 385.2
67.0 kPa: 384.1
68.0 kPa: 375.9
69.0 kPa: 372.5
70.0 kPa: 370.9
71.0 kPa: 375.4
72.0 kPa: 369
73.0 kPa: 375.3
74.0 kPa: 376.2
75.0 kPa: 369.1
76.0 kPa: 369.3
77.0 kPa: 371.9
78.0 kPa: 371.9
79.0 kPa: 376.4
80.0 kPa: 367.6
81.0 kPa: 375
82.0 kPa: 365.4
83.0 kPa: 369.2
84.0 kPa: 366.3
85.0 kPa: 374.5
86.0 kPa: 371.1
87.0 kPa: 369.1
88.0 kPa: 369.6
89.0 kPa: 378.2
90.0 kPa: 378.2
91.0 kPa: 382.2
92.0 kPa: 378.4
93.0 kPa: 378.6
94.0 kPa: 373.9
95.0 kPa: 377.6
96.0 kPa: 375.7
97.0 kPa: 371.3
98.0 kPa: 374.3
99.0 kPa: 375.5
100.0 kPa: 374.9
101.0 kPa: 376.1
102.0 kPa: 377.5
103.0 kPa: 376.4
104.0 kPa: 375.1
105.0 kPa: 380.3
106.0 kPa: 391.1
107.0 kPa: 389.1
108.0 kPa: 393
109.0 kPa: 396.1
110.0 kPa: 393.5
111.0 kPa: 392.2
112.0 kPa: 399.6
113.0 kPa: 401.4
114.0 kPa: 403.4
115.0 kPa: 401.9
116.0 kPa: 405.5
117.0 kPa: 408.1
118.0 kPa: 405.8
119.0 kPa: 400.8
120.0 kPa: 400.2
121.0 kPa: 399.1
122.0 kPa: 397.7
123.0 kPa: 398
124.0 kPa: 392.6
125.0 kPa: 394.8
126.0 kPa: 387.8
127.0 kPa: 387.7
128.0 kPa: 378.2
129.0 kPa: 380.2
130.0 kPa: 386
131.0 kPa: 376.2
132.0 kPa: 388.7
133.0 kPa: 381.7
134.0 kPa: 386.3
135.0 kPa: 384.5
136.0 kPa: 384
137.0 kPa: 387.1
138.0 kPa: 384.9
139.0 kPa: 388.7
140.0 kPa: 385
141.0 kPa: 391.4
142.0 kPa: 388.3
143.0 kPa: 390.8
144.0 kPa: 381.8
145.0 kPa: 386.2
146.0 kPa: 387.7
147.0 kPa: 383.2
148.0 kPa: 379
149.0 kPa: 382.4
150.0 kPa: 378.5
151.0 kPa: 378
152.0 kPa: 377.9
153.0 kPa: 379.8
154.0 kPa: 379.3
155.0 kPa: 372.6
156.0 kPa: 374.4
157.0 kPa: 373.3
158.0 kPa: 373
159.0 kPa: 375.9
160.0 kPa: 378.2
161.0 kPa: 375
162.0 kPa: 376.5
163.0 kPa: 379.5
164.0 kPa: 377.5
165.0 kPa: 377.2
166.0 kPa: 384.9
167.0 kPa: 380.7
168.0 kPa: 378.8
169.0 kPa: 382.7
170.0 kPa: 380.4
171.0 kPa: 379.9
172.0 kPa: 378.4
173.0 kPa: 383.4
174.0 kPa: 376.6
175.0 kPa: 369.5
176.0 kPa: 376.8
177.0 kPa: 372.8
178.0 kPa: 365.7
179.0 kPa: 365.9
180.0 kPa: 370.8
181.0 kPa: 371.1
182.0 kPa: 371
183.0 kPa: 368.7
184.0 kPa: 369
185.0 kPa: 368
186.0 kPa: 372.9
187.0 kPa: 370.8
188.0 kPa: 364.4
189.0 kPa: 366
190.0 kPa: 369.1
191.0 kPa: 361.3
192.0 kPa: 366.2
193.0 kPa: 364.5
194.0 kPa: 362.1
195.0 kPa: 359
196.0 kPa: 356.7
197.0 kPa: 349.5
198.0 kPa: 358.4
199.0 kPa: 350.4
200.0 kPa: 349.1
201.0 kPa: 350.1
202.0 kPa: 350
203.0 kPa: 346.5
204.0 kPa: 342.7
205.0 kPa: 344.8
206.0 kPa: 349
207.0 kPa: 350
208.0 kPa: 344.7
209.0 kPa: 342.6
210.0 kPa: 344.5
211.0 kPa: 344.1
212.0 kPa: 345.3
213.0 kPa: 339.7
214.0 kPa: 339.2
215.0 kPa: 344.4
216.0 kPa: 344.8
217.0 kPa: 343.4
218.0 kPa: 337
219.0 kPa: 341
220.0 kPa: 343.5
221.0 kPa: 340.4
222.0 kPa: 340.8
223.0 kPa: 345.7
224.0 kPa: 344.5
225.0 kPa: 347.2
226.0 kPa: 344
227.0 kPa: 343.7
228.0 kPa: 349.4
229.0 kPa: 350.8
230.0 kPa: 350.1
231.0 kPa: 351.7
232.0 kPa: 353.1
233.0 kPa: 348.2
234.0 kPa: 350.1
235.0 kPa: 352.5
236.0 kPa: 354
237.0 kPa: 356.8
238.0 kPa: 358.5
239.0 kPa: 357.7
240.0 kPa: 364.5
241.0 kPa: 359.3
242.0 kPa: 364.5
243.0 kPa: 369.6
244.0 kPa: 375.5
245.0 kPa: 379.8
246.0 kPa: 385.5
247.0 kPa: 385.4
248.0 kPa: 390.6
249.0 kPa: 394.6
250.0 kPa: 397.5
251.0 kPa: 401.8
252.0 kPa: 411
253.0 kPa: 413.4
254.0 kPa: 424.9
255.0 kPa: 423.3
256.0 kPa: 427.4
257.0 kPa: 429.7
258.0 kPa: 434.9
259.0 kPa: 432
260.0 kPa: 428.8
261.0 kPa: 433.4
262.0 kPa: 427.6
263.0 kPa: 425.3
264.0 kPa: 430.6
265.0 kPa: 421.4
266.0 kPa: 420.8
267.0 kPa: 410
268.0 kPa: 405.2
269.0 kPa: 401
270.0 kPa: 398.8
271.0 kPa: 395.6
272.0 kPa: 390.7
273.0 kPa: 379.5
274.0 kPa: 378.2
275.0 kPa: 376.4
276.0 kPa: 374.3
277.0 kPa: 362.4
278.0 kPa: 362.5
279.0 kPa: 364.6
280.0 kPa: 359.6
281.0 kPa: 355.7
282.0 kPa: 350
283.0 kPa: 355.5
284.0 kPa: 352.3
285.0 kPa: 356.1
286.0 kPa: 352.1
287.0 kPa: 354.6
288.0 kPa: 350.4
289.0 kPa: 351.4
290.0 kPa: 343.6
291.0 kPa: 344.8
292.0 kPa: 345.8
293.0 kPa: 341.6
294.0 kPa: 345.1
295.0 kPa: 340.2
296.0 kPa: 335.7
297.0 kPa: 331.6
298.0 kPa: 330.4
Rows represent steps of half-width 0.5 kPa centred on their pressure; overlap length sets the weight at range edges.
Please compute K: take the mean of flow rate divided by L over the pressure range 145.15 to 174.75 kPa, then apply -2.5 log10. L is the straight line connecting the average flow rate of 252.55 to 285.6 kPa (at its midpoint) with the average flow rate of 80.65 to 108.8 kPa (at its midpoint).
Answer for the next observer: 0.02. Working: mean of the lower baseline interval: 377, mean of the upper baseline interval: 397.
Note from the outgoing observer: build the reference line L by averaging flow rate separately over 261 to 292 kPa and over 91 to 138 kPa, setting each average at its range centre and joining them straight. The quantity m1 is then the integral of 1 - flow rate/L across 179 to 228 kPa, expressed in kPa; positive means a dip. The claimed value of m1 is 3.8 kPa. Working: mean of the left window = 388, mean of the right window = 379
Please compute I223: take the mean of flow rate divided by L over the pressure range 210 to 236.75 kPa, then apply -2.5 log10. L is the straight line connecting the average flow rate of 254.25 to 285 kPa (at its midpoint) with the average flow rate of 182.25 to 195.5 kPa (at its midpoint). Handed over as 0.10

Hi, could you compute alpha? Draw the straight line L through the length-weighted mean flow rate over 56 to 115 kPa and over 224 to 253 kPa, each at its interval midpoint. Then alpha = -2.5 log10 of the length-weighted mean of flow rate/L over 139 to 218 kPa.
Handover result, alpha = 0.02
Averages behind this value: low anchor 383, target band 367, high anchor 366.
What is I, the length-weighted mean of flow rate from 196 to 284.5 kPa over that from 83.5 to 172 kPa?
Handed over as 0.97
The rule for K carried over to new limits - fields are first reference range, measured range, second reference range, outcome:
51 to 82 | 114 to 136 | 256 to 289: 0.00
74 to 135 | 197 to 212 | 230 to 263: 0.12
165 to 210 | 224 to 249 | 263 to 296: 0.02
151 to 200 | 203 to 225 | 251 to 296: 0.10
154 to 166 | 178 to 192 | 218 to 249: 0.00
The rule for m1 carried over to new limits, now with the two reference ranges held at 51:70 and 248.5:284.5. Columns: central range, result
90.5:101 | 0.78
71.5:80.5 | 0.79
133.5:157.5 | 1.28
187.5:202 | 1.56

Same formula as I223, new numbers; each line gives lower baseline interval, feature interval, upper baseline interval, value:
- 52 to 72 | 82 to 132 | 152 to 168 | 0.02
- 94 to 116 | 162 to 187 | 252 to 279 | 0.06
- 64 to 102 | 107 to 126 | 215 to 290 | -0.07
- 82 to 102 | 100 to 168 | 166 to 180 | -0.03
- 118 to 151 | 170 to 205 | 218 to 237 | 0.00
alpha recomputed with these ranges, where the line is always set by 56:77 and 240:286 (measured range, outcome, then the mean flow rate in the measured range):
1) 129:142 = 0.013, 385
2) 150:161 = 0.040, 376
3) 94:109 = 0.027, 380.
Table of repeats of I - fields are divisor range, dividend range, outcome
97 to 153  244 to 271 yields 1.06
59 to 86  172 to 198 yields 0.97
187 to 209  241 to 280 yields 1.13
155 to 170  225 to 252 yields 0.97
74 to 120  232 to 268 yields 1.03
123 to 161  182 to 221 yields 0.92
